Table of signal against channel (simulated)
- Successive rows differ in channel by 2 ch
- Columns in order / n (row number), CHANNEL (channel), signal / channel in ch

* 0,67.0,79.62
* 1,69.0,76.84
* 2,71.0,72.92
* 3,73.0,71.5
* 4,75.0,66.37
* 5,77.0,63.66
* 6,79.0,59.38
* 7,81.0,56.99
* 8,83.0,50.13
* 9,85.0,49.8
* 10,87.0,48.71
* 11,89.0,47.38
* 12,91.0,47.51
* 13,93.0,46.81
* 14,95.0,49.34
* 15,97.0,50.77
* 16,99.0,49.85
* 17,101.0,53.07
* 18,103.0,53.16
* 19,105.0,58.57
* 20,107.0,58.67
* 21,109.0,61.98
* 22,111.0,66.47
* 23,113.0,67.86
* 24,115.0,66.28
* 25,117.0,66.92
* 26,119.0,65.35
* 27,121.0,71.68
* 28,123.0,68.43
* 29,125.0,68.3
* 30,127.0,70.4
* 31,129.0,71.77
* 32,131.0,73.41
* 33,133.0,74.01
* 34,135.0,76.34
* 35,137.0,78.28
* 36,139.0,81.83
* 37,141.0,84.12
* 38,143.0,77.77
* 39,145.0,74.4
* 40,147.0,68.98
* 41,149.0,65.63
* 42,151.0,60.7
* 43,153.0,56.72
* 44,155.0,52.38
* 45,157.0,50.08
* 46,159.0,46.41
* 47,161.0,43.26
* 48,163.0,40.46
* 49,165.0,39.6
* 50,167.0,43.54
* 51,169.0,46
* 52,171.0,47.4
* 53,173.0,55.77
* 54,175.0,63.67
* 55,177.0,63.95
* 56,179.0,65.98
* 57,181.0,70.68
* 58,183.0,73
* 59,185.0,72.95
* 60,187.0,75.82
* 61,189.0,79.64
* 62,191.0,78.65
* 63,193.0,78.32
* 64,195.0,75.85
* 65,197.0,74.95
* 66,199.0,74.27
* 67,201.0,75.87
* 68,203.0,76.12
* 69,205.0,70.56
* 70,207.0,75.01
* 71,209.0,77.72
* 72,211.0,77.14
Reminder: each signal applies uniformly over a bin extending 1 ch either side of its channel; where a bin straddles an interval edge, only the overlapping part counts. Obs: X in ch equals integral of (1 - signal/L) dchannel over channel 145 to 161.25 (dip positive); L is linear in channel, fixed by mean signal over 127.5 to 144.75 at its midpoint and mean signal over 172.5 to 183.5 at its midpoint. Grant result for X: 3.42 ch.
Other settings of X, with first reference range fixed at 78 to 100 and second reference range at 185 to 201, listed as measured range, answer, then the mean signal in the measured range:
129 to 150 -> -4.06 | 75.3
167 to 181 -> 2.88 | 57.1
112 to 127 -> -2.53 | 68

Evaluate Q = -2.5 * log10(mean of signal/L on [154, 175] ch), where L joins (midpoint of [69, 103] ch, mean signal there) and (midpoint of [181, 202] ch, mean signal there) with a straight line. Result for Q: 0.44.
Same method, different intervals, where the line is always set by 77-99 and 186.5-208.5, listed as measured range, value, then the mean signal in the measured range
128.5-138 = -0.215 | 74.9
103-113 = -0.101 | 61.2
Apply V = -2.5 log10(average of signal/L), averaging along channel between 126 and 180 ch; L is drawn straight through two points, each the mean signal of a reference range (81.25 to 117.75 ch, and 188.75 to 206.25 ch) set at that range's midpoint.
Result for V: 0.07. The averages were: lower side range 55.1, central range 62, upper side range 75.9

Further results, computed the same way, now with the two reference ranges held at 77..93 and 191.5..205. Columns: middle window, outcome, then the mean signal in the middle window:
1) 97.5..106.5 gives 0.03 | 53.8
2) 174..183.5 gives 0.07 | 67.2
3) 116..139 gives -0.18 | 71.8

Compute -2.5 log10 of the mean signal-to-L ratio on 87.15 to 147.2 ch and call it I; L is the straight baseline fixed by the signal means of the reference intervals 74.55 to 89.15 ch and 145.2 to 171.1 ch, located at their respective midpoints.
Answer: -0.21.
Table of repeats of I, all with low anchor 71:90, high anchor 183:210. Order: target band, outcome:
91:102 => 0.21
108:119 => -0.05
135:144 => -0.19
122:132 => -0.09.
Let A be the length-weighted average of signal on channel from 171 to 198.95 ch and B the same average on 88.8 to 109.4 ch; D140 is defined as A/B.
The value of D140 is 1.35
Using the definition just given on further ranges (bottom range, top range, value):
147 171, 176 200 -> 1.47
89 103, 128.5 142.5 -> 1.56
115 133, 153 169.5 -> 0.66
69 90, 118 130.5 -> 1.17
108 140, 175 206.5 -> 1.04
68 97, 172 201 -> 1.25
